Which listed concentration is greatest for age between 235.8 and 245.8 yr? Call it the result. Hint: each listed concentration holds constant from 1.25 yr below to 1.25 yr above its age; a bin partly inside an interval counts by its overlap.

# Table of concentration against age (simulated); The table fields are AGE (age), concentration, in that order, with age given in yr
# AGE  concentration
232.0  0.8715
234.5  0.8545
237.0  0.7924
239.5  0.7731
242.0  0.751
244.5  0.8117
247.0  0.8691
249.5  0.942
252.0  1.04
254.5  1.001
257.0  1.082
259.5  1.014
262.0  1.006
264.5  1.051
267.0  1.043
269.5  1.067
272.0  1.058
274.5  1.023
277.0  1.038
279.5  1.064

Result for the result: 0.8117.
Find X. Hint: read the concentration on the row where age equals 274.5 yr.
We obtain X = 1.023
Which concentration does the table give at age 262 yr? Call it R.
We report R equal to 1.006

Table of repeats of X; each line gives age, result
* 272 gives 1.058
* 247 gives 0.8691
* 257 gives 1.082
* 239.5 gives 0.7731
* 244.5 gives 0.8117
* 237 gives 0.7924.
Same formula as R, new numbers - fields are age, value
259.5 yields 1.014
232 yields 0.8715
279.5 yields 1.064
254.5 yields 1.001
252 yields 1.04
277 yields 1.038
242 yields 0.751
